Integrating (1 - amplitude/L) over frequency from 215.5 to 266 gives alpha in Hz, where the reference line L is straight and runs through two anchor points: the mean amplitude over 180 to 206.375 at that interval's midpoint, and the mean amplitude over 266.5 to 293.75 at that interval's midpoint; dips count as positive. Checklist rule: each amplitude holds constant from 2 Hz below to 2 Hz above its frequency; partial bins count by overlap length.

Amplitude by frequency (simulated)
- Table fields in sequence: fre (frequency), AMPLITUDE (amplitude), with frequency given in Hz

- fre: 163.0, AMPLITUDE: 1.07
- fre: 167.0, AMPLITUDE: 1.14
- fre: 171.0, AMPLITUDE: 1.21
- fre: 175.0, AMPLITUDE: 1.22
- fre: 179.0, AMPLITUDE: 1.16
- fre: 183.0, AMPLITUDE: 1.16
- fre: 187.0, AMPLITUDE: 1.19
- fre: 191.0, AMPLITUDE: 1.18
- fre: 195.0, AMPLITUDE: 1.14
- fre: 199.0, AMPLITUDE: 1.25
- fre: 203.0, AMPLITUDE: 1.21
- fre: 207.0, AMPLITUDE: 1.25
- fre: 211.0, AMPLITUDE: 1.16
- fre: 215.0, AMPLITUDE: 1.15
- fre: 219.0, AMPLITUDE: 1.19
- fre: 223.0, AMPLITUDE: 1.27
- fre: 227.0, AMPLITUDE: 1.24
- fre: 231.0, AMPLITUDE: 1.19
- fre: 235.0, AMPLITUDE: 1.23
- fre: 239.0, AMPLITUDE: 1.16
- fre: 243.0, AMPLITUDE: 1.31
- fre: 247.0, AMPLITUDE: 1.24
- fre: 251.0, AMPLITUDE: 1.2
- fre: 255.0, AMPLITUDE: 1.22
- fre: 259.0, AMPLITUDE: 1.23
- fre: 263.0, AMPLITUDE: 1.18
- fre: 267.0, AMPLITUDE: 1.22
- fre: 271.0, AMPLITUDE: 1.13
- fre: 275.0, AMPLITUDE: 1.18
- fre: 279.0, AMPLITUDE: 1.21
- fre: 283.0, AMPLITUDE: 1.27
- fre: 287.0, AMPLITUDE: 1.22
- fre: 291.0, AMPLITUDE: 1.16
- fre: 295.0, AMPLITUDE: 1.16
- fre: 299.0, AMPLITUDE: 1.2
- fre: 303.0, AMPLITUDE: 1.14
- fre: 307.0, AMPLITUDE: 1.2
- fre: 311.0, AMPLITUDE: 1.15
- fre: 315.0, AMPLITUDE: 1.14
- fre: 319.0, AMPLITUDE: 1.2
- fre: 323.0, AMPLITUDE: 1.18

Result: -1.1 Hz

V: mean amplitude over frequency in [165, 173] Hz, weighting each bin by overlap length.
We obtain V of 1.17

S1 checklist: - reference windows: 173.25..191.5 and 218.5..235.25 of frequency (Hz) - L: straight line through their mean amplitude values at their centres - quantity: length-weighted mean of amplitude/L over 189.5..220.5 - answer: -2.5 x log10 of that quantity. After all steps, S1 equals 0.01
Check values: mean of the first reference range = 1.18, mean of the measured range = 1.19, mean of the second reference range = 1.23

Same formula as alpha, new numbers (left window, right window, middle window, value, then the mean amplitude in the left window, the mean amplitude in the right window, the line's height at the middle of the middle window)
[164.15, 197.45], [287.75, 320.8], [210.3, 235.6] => -0.71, 1.17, 1.17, 1.17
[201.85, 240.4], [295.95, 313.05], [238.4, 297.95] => -1.03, 1.21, 1.17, 1.19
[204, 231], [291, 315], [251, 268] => -0.32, 1.21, 1.17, 1.19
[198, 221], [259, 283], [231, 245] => -0.35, 1.2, 1.19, 1.2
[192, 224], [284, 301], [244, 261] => -0.47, 1.2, 1.19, 1.19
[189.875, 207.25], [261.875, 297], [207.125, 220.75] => 0.26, 1.2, 1.19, 1.2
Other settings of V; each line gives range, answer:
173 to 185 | 1.18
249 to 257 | 1.21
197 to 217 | 1.2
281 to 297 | 1.2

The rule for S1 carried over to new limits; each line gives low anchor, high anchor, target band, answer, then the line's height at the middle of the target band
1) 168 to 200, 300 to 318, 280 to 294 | -0.042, 1.17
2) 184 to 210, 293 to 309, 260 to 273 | 0.002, 1.18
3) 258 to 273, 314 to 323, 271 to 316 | -0.002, 1.18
